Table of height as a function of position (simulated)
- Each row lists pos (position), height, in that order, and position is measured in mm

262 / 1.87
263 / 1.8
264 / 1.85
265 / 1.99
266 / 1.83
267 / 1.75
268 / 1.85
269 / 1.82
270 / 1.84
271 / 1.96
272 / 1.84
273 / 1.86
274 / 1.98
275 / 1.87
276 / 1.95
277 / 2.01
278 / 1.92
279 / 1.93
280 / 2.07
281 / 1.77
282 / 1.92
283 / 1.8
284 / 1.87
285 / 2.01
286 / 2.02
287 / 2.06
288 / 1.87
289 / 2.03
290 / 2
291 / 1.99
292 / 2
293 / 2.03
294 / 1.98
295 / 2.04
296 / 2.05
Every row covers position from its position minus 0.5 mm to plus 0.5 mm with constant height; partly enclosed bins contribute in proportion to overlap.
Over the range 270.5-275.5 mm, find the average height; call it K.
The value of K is 1.9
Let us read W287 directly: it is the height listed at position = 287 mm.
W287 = 2.06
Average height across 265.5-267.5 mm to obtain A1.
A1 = 1.79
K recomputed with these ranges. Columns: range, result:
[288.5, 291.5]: 2.01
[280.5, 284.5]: 1.84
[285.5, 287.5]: 2.04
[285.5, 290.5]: 2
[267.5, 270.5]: 1.84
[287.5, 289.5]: 1.95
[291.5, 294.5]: 2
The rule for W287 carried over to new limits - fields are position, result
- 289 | 2.03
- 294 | 1.98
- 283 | 1.8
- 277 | 2.01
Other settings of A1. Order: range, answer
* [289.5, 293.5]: 2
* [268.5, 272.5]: 1.86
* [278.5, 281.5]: 1.92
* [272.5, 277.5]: 1.93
